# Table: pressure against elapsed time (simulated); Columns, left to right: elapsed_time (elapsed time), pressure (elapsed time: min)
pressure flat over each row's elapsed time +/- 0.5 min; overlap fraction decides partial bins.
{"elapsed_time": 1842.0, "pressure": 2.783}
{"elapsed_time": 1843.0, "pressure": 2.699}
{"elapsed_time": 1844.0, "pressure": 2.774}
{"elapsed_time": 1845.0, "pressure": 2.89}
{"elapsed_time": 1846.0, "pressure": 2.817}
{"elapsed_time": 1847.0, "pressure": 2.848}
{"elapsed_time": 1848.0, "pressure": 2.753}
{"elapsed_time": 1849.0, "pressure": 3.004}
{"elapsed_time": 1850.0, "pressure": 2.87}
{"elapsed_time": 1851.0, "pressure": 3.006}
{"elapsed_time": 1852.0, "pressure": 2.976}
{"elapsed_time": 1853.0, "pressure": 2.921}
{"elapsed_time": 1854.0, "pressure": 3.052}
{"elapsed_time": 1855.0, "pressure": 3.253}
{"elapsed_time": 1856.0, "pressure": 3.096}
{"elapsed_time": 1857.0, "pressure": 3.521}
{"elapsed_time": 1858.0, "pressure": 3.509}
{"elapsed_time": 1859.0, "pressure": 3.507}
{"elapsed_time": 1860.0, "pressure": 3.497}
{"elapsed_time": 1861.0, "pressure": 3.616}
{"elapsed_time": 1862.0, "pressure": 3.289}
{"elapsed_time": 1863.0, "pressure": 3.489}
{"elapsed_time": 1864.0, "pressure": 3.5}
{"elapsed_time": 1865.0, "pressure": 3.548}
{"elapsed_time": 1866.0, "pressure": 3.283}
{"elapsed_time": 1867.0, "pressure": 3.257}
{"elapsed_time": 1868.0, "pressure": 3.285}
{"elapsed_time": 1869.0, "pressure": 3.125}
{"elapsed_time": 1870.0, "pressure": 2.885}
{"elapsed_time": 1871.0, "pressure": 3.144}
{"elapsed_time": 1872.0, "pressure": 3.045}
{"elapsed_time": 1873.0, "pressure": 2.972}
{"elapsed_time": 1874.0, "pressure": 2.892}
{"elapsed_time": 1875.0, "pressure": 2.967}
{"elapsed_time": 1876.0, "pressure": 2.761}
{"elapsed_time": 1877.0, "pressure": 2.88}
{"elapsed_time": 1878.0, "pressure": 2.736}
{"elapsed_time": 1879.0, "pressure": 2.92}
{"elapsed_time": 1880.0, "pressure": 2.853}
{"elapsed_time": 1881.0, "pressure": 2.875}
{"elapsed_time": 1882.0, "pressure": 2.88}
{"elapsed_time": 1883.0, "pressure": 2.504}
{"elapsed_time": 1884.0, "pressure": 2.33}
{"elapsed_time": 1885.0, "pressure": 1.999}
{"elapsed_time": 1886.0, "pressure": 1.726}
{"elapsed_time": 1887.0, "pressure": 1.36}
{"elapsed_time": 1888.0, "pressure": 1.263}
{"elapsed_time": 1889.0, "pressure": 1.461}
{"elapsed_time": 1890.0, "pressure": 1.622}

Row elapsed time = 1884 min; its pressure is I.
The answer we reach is 2.33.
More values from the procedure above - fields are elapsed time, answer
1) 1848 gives 2.753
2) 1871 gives 3.144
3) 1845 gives 2.89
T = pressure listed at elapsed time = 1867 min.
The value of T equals 3.257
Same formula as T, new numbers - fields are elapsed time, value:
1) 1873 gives 2.972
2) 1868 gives 3.285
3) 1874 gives 2.892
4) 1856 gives 3.096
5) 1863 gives 3.489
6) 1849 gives 3.004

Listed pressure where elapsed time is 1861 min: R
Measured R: 3.616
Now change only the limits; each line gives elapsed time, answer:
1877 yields 2.88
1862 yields 3.289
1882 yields 2.88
